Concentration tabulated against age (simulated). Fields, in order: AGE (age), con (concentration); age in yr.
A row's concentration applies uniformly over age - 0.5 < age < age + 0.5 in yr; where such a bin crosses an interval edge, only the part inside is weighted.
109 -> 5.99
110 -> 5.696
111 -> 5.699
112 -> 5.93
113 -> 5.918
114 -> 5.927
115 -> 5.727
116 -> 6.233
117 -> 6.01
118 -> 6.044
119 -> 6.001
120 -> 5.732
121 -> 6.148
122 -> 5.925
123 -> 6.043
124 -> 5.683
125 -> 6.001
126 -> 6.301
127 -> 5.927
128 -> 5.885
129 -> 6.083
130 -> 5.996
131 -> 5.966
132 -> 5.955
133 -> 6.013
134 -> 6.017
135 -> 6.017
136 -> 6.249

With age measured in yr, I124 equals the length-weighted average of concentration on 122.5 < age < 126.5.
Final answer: 6.01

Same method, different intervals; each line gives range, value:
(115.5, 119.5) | 6.07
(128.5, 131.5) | 6.02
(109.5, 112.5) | 5.77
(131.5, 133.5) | 5.98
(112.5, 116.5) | 5.95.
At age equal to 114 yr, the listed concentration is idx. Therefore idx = 5.927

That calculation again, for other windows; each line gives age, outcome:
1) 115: 5.727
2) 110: 5.696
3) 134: 6.017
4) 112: 5.93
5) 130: 5.996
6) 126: 6.301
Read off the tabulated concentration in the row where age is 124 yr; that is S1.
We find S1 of 5.683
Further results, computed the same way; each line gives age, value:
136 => 6.249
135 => 6.017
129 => 6.083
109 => 5.99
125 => 6.001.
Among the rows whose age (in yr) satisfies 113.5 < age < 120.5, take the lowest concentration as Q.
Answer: 5.727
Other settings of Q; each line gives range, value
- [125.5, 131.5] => 5.885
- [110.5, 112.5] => 5.699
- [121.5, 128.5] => 5.683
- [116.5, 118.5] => 6.01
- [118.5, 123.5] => 5.732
